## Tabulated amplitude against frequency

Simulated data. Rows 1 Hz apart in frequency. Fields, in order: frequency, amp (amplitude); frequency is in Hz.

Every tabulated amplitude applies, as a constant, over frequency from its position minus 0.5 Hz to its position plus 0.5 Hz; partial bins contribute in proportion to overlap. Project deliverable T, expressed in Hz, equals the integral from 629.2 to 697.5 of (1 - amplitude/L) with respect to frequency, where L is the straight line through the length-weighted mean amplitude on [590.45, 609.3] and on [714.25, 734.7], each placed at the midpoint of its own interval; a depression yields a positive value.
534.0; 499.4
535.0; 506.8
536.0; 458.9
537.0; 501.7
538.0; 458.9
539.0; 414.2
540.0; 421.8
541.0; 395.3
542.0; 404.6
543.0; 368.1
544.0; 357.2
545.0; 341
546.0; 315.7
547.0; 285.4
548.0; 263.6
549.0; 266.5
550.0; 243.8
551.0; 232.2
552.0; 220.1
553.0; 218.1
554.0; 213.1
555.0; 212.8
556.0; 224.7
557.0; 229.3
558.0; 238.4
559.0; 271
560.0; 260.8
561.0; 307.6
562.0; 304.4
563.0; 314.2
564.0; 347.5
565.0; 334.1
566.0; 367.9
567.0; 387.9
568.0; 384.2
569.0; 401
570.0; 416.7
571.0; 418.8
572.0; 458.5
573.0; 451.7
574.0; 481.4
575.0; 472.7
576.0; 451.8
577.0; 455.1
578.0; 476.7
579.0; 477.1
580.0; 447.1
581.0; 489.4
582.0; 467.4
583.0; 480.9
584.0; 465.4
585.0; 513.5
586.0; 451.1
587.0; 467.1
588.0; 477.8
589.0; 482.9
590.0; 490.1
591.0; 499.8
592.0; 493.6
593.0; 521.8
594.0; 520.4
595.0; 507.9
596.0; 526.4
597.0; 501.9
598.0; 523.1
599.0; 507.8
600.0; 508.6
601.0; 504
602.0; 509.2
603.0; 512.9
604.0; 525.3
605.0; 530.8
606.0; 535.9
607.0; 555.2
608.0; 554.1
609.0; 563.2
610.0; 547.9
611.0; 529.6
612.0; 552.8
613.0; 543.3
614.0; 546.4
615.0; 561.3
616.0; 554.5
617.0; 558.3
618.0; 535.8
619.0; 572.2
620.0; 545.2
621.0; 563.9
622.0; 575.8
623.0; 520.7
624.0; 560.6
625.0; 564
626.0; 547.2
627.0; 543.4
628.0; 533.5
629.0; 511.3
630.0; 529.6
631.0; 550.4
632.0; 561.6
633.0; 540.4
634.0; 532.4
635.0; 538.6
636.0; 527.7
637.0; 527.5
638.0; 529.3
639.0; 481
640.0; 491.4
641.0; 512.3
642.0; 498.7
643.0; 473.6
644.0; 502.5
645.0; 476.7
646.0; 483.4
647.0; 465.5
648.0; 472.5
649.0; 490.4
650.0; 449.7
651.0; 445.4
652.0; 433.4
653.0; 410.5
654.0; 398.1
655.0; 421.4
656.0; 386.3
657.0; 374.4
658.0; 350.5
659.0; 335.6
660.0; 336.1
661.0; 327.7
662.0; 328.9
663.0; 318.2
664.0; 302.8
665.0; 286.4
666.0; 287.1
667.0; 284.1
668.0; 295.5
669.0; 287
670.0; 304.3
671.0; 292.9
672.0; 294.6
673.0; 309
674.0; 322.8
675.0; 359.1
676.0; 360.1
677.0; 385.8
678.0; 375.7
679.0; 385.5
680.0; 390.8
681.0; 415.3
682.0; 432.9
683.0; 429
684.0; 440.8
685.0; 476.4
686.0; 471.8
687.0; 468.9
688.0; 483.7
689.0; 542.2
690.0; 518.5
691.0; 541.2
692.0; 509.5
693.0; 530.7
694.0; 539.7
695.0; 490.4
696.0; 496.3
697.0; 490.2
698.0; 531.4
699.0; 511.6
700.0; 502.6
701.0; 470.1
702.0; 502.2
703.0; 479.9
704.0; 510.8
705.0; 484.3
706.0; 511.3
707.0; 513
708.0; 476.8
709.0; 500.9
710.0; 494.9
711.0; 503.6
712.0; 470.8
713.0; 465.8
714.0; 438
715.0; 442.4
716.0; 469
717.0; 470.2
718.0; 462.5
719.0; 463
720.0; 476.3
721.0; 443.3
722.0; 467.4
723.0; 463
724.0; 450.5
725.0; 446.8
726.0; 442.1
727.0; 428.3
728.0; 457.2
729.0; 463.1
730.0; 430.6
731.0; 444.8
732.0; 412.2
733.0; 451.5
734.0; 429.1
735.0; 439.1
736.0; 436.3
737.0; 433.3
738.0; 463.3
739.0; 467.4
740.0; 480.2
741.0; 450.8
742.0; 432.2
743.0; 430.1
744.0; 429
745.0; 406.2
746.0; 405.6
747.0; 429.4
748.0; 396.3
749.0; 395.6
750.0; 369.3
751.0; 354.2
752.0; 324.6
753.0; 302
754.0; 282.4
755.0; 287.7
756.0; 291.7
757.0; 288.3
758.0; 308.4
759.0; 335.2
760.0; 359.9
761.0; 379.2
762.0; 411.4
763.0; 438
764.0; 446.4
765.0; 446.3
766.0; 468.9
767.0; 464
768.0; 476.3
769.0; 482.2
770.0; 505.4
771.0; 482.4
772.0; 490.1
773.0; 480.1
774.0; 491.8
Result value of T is 7.6 Hz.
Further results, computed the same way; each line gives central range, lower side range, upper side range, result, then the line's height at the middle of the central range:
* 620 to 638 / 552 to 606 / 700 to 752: -4.5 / 433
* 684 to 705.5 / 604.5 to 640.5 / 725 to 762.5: -2.1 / 457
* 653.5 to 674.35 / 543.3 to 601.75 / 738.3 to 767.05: 3.5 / 392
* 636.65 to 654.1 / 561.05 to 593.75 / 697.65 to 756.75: -1.4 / 441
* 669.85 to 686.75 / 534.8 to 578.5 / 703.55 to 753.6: 1.4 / 417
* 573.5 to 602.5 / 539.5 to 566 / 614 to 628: -4.2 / 428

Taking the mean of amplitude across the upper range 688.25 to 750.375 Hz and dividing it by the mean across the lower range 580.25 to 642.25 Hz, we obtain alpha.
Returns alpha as 0.9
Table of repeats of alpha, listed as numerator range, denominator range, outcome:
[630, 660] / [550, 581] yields 1.34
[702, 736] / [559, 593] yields 1.08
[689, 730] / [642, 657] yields 1.07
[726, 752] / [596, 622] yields 0.79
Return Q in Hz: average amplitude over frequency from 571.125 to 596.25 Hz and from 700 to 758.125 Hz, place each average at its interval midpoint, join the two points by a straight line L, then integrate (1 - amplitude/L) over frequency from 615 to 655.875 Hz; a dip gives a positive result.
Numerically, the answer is -4.07 Hz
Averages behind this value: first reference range 480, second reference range 435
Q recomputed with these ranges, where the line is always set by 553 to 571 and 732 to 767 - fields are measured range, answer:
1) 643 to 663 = -3.6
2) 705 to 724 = -4.7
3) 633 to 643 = -5.0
